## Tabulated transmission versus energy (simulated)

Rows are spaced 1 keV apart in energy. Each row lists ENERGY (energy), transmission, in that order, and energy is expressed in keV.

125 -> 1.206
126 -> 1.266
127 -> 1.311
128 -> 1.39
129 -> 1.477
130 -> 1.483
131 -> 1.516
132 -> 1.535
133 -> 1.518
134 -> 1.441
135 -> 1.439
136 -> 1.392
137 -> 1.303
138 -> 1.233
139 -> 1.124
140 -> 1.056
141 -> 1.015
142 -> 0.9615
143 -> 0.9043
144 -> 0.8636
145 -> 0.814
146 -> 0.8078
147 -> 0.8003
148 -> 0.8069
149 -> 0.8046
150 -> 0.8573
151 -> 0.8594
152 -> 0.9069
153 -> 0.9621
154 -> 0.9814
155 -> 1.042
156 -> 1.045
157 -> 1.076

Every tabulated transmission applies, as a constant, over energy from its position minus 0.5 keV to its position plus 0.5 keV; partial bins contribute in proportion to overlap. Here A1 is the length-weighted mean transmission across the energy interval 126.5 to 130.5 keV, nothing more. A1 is 1.42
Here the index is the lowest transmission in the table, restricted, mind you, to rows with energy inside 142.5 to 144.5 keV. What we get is 0.8636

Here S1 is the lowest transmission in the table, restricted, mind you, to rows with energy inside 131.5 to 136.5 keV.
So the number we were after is 1.392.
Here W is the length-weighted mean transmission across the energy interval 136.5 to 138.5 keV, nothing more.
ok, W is 1.27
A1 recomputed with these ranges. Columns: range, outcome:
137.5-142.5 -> 1.08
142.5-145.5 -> 0.861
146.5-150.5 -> 0.817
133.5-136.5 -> 1.42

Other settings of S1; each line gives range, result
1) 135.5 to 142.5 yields 0.9615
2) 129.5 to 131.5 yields 1.483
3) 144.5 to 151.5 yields 0.8003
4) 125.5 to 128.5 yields 1.266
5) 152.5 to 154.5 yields 0.9621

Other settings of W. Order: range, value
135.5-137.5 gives 1.35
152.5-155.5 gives 0.995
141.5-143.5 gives 0.933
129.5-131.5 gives 1.5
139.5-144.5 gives 0.96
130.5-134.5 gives 1.5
